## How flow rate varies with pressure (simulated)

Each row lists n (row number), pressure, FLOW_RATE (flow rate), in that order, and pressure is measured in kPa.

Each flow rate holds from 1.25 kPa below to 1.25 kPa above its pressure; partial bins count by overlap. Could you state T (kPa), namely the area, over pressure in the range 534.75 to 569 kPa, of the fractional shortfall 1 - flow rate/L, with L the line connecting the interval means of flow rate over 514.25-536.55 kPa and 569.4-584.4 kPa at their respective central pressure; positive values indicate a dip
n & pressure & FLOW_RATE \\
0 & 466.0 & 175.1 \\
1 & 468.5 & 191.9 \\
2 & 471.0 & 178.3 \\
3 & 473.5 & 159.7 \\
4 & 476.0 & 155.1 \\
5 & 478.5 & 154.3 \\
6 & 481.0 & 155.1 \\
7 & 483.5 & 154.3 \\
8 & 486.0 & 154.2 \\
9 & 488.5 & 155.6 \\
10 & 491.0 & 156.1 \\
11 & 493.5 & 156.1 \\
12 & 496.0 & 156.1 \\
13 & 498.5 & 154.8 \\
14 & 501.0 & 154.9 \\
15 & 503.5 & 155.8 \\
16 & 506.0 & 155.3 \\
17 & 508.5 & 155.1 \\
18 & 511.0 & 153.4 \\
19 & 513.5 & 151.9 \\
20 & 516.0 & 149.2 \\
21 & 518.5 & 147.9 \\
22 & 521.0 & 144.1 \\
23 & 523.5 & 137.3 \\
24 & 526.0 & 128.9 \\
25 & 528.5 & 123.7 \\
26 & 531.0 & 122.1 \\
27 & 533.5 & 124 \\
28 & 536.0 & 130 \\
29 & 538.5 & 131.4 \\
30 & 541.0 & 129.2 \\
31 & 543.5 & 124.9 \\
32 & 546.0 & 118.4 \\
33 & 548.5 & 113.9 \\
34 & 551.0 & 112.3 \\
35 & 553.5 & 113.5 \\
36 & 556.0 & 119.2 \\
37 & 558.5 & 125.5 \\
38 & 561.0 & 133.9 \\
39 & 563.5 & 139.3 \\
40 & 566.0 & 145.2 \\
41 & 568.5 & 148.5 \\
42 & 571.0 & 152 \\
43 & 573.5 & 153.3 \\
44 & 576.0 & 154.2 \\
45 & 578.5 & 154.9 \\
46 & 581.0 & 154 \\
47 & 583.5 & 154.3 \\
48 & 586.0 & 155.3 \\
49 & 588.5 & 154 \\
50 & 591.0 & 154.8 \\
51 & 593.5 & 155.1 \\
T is 4.1 kPa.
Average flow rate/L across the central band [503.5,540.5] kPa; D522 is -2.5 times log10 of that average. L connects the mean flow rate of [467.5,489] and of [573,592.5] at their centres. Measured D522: 0.14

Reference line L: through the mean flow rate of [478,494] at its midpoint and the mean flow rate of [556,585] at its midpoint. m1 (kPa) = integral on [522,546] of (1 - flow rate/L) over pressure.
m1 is 3.5 kPa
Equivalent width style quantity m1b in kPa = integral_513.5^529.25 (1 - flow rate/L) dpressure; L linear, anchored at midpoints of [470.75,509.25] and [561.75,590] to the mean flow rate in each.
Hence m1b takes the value 1.5 kPa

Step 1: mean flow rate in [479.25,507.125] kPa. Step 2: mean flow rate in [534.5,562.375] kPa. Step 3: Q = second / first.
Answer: 0.8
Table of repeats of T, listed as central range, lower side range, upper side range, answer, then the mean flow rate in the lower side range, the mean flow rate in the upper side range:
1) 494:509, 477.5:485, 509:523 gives -0.4 kPa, 155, 149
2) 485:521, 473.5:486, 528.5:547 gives -2.6 kPa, 155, 126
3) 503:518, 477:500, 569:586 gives 0.2 kPa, 155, 154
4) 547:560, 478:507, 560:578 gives 2.8 kPa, 155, 147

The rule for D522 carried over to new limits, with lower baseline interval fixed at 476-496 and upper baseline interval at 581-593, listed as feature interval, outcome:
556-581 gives 0.08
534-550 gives 0.24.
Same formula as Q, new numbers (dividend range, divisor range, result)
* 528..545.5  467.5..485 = 0.77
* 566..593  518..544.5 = 1.17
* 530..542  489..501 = 0.82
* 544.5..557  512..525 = 0.79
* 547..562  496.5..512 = 0.77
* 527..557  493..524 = 0.80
